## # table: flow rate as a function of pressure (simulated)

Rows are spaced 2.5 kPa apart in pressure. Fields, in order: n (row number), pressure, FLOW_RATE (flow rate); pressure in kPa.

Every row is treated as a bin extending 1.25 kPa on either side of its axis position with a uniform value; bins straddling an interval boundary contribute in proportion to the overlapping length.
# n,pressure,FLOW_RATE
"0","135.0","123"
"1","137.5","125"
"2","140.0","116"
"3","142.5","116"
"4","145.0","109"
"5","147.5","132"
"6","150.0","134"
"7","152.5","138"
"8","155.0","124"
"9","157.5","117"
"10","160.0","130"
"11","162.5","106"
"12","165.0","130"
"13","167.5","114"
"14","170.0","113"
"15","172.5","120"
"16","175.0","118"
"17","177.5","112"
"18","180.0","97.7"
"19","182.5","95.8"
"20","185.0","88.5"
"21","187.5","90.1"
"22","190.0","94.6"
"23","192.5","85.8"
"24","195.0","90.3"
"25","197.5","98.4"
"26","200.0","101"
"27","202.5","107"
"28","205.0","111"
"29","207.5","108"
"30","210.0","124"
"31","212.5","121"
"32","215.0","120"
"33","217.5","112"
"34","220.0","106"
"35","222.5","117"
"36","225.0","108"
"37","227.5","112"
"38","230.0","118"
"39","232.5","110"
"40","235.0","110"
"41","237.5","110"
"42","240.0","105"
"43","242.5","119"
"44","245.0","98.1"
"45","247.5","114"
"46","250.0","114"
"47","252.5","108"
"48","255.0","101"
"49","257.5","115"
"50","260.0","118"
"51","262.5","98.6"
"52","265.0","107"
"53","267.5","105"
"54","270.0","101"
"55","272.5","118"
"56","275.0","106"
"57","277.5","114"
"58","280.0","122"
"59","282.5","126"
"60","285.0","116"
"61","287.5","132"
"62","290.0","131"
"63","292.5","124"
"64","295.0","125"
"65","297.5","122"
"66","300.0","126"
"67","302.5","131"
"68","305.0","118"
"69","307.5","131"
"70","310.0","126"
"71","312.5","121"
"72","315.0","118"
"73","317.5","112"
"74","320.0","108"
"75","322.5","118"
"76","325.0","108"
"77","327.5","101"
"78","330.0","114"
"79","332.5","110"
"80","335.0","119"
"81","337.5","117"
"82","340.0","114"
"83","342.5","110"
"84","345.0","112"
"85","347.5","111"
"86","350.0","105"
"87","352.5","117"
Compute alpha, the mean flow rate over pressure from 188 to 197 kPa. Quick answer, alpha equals 90.9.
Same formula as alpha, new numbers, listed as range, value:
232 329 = 115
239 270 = 108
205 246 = 112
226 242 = 111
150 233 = 111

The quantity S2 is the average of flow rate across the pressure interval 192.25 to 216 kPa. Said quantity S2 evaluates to 107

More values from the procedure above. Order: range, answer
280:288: 124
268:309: 121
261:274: 106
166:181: 113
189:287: 110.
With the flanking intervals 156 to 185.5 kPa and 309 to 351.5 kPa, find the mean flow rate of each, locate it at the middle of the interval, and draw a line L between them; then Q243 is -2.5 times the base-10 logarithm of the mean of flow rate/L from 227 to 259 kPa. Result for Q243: 0.02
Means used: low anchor 113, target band 110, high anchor 113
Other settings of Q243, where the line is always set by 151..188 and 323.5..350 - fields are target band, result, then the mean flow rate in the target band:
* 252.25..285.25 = 0.01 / 111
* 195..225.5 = 0.03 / 110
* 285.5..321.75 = -0.10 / 123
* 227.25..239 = 0.01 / 112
